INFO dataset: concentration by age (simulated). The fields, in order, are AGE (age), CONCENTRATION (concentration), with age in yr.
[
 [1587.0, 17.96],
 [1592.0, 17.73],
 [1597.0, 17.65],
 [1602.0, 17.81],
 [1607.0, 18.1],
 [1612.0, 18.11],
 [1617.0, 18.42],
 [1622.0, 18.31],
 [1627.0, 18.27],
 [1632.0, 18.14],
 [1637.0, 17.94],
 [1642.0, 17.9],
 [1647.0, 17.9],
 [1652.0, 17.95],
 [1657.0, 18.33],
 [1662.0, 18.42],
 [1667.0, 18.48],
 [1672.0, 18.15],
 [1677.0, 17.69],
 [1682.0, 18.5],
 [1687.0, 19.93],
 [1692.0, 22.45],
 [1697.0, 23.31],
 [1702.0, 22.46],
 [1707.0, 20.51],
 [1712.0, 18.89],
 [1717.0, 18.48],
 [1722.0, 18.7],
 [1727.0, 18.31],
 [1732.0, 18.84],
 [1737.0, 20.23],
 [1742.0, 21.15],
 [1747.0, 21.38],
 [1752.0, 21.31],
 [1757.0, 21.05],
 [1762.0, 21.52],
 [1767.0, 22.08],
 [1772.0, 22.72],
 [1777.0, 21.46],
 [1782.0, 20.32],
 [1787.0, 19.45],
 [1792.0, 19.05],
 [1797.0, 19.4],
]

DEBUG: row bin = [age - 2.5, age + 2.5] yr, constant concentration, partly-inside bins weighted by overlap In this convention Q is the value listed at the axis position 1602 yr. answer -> 17.81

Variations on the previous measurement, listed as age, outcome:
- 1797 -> 19.4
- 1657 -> 18.33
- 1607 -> 18.1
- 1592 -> 17.73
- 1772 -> 22.72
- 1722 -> 18.7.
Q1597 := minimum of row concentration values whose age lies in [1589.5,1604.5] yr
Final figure 17.65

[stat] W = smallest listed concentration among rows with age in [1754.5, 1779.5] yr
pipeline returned 21.05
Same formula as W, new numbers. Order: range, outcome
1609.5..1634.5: 18.11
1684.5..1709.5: 19.93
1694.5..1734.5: 18.31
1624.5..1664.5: 17.9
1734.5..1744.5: 20.23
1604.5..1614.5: 18.1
